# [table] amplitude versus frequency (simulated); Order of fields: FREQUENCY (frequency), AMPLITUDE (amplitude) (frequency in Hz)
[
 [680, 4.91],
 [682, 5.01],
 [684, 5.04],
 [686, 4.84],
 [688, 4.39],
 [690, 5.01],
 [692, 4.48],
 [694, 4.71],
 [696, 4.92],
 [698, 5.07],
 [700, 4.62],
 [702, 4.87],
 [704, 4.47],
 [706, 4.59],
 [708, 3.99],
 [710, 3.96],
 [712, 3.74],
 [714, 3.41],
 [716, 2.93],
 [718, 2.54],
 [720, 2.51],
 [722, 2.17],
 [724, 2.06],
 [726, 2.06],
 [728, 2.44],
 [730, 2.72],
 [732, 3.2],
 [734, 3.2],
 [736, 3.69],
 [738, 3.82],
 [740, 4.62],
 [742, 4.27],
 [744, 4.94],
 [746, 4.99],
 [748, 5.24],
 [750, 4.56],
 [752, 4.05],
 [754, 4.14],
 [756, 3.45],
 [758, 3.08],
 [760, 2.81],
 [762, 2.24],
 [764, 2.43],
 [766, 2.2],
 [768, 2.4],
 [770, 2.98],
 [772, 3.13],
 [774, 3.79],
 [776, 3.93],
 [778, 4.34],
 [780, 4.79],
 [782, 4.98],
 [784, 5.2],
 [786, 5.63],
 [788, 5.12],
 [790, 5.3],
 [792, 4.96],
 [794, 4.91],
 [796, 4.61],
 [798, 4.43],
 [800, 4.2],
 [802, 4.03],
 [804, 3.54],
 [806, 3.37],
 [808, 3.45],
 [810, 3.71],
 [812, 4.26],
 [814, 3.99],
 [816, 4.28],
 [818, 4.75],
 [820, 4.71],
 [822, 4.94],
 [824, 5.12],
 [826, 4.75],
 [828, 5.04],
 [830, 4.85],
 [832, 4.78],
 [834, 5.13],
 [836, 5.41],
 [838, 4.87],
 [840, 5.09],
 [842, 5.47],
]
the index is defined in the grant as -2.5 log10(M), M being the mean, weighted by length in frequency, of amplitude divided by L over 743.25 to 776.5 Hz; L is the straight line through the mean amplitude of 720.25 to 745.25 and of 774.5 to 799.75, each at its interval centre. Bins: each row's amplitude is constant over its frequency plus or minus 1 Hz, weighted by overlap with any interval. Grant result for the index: 0.12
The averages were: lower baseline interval 3.26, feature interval 3.53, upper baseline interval 4.81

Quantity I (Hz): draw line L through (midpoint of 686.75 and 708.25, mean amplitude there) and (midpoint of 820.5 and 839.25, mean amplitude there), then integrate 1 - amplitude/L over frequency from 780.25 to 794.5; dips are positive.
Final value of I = -0.8 Hz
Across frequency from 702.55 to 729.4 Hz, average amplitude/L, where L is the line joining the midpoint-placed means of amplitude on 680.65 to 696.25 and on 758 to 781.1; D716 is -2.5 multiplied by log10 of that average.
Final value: 0.33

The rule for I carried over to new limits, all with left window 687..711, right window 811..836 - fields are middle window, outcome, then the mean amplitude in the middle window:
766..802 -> 2.9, 4.32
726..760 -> 6.1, 3.81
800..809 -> 2.0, 3.66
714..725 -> 5.0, 2.53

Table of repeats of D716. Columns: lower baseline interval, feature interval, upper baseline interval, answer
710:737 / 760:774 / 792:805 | 0.363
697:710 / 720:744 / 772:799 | 0.408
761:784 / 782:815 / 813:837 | -0.090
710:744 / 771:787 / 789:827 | -0.133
